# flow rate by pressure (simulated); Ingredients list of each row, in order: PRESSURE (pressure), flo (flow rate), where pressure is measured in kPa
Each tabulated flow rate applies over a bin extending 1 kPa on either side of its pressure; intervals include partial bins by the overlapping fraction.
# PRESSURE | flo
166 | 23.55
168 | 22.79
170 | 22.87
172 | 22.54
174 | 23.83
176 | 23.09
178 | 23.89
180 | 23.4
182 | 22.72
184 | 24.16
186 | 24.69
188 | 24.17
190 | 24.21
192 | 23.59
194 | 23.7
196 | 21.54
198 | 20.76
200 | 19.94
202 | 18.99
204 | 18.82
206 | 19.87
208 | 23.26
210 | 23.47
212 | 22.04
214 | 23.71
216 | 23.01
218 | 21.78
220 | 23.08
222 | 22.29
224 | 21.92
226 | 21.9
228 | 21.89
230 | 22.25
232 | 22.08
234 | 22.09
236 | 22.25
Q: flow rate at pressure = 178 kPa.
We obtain 23.89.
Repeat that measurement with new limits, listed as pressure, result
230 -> 22.25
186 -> 24.69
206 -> 19.87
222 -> 22.29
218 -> 21.78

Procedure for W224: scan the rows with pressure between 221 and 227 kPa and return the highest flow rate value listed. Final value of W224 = 22.29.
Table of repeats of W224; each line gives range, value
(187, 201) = 24.21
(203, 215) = 23.71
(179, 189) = 24.69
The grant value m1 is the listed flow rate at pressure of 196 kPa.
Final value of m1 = 21.54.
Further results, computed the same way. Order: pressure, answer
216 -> 23.01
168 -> 22.79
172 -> 22.54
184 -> 24.16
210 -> 23.47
